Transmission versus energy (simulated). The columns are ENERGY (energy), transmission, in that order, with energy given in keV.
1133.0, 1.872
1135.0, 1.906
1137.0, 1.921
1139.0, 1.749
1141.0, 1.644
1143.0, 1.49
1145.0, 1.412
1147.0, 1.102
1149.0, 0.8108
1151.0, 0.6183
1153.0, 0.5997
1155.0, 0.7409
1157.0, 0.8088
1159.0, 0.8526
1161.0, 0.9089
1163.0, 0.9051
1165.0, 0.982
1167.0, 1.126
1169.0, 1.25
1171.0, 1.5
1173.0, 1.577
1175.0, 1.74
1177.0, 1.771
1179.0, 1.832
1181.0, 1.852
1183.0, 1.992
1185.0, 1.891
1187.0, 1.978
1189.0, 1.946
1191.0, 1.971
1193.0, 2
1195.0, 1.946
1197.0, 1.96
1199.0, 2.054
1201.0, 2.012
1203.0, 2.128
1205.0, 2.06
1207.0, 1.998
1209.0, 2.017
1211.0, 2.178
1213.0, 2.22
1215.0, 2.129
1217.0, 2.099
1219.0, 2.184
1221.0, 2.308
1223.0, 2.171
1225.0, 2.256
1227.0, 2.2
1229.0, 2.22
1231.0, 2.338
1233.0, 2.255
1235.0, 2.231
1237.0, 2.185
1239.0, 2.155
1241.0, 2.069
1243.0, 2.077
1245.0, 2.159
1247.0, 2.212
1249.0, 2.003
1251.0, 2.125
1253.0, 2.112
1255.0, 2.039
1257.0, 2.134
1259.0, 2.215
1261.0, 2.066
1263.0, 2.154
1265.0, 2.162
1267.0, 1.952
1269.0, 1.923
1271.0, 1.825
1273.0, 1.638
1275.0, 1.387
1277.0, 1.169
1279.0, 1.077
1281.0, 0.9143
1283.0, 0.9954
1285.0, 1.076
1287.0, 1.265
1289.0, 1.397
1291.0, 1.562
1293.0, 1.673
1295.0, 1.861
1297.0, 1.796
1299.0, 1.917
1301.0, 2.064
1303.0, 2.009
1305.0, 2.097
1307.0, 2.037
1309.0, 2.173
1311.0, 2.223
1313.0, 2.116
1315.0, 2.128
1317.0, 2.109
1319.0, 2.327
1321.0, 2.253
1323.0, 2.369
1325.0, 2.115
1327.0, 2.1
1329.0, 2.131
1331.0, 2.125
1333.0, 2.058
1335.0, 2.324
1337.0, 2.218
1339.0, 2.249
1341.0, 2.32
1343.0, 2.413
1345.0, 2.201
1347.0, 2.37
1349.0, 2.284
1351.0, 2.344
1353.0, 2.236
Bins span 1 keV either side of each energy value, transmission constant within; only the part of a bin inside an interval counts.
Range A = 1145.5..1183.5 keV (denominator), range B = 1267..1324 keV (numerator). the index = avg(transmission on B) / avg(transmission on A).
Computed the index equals 1.5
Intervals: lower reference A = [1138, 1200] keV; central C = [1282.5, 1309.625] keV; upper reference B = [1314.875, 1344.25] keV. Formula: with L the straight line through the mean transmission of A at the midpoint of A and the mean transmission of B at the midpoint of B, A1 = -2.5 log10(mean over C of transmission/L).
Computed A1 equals 0.20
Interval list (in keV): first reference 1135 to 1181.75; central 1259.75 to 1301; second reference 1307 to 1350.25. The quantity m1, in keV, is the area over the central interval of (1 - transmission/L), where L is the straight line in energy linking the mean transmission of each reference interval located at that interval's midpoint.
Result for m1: 7.2 keV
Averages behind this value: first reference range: 1.28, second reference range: 2.22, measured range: 1.61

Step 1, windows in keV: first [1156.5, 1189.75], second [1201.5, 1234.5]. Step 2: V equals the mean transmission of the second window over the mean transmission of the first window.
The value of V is 1.5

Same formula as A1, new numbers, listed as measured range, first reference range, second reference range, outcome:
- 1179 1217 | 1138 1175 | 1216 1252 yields -0.19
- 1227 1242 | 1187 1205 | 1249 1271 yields -0.08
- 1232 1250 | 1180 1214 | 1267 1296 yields -0.25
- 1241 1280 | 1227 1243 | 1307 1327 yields 0.15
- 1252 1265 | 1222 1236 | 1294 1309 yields 0.01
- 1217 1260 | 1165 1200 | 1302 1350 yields -0.13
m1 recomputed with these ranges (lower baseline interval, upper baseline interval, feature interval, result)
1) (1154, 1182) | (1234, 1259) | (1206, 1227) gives -4.1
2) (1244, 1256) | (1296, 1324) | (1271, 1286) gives 6.3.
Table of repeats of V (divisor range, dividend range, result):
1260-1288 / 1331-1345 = 1.46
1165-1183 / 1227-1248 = 1.39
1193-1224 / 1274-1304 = 0.71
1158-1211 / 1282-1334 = 1.12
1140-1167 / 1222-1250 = 2.19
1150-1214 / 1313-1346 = 1.38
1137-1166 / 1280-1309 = 1.52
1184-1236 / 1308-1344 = 1.05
